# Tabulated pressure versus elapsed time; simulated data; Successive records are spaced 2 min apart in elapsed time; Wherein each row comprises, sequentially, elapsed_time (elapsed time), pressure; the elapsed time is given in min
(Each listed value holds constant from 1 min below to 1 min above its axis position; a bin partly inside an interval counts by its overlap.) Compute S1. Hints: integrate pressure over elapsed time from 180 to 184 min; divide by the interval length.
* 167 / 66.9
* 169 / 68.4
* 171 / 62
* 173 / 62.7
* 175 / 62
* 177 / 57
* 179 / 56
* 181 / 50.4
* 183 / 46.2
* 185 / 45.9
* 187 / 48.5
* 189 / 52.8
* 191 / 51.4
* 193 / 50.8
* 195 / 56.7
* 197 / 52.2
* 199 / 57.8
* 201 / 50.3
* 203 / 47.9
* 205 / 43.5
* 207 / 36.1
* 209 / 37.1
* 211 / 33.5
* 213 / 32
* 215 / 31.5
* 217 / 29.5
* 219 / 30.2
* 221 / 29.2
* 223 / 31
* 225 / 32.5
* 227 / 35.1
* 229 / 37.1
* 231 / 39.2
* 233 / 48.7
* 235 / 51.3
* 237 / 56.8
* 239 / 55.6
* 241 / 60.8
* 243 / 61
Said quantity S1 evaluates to 48.3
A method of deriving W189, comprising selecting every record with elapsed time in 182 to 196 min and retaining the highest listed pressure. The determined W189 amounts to 56.7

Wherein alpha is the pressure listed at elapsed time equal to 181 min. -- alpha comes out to 50.4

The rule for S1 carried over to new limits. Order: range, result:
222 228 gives 32.9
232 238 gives 52.3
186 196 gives 52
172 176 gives 62.4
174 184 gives 54.3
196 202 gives 53.4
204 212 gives 37.5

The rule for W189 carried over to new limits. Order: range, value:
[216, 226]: 32.5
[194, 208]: 57.8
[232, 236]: 51.3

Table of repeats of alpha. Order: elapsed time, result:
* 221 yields 29.2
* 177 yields 57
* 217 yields 29.5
